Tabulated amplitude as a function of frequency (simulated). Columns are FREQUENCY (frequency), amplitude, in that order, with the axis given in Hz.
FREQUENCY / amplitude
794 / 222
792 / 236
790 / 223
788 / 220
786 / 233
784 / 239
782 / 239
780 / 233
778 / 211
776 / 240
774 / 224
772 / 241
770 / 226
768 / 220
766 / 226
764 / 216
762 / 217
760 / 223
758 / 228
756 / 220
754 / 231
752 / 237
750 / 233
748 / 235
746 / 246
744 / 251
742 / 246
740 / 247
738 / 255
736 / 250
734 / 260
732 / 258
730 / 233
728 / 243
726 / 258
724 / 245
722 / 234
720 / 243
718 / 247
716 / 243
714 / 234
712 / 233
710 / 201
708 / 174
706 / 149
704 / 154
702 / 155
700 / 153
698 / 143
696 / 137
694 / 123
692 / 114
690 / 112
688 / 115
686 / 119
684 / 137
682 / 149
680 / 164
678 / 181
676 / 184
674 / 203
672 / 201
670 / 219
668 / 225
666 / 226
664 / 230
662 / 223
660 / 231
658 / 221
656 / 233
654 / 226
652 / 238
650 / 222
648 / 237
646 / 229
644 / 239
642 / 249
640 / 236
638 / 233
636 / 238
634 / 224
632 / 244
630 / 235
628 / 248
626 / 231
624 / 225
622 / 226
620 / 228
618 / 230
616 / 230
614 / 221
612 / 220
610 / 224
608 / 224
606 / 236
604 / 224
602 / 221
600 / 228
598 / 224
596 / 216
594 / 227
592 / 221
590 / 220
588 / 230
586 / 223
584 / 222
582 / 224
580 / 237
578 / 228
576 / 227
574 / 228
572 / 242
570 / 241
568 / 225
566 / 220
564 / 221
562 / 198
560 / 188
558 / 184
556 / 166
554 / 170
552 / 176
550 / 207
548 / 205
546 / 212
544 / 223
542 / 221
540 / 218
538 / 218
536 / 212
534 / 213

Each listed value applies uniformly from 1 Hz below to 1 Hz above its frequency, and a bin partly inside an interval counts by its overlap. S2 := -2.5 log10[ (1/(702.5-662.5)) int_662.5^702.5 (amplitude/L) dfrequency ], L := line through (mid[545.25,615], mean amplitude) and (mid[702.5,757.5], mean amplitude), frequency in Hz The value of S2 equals 0.34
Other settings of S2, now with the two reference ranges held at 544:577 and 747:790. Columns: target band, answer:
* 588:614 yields -0.062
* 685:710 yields 0.497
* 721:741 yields -0.110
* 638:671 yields -0.066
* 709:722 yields -0.051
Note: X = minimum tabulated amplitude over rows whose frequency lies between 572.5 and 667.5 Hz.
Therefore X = 216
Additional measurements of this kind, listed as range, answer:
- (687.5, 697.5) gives 112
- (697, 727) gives 143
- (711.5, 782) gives 211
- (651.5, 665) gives 221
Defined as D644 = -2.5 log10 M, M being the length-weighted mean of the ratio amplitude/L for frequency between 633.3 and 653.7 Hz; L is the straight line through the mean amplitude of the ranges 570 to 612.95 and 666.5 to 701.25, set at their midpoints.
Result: -0.24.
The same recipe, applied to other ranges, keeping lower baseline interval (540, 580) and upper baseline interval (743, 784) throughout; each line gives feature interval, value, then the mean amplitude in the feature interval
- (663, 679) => 0.06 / 209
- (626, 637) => -0.09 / 237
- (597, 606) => -0.05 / 226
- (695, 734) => 0.09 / 209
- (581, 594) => -0.05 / 224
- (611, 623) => -0.05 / 226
